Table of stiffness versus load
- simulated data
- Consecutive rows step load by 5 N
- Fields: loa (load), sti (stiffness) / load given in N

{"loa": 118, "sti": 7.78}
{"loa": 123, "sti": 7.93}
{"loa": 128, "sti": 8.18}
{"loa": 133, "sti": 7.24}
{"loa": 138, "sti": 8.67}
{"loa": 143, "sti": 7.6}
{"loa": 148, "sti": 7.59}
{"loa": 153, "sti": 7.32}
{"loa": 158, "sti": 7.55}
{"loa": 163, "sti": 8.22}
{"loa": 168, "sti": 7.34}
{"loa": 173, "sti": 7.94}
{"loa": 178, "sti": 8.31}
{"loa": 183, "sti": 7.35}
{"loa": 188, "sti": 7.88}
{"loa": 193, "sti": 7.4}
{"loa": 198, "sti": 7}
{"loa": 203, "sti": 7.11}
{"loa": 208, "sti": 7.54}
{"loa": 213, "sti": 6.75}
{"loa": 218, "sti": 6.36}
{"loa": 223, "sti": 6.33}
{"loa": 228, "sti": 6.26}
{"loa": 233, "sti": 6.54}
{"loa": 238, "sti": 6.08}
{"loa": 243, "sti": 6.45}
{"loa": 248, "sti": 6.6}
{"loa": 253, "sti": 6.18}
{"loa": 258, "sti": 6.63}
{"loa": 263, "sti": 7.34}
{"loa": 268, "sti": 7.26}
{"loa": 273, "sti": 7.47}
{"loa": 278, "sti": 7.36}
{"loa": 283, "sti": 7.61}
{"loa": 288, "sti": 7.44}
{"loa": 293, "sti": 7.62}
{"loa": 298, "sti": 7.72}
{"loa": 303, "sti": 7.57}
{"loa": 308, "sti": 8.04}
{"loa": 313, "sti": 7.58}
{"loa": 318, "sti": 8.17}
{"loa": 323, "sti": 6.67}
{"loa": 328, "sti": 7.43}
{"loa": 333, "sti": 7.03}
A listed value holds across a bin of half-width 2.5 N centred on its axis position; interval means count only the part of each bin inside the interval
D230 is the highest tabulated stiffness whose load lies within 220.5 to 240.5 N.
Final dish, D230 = 6.54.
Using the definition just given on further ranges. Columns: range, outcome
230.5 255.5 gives 6.6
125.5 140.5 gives 8.67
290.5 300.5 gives 7.72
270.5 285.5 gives 7.61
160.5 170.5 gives 8.22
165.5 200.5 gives 8.31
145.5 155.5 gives 7.59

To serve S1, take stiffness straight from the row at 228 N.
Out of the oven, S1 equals 6.26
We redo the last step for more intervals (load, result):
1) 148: 7.59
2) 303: 7.57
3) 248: 6.6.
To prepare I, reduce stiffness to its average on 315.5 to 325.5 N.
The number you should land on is 7.42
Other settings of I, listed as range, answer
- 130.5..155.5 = 7.68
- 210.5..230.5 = 6.42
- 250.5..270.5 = 6.85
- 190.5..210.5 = 7.26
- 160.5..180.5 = 7.95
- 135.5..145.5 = 8.13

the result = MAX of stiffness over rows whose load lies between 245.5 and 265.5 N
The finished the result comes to 7.34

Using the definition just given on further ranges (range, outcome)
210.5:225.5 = 6.75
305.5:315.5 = 8.04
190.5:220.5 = 7.54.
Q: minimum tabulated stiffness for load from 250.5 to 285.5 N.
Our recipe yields 6.18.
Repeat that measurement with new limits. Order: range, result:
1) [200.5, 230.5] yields 6.26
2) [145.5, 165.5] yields 7.32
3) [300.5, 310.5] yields 7.57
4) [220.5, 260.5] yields 6.08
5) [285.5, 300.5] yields 7.44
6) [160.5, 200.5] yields 7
